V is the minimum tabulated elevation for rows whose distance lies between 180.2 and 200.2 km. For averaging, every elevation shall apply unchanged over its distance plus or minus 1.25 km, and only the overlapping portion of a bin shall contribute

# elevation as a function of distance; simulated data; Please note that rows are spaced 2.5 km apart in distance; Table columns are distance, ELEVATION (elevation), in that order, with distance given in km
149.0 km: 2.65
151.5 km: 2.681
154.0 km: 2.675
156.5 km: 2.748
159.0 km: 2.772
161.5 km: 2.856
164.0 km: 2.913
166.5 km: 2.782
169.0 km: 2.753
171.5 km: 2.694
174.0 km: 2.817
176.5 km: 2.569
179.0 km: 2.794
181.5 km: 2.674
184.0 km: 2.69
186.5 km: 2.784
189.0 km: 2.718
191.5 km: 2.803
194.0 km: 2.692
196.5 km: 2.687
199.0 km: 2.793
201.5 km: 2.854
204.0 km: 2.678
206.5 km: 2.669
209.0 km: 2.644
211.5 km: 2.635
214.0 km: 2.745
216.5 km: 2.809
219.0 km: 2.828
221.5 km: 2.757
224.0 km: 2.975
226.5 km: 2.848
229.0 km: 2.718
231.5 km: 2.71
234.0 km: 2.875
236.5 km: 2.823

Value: 2.674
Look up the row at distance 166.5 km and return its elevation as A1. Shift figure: 2.782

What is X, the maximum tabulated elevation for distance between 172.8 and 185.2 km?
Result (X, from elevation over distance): 2.817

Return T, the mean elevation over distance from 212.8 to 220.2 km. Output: 2.79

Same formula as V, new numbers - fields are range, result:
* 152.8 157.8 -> 2.675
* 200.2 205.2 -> 2.678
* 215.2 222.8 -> 2.757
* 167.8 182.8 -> 2.569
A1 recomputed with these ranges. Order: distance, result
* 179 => 2.794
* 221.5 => 2.757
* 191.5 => 2.803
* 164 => 2.913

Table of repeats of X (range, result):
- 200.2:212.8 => 2.854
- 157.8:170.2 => 2.913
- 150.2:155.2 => 2.681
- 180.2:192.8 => 2.803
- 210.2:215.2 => 2.745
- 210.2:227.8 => 2.975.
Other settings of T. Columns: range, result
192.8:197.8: 2.69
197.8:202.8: 2.82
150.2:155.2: 2.68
